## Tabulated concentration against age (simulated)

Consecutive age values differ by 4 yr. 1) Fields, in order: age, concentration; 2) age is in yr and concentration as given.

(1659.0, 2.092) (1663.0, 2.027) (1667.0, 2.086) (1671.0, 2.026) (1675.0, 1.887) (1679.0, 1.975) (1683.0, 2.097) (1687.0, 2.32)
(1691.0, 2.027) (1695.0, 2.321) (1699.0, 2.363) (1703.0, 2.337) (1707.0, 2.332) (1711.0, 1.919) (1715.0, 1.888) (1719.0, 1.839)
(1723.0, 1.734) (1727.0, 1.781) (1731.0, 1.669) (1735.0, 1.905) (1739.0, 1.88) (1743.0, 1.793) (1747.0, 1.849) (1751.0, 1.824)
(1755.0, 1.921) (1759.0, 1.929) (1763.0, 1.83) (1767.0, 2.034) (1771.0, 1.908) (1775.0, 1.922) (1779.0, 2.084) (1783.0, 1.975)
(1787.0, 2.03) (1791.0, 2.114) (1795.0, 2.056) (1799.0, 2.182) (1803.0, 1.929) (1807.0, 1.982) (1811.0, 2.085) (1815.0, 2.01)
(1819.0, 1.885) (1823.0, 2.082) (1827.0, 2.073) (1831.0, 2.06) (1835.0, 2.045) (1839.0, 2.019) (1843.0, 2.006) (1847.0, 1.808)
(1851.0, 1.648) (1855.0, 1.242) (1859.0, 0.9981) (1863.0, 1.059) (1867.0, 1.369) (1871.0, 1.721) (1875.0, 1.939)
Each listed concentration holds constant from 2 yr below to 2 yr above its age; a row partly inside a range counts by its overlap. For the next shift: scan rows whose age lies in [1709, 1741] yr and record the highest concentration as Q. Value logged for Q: 1.919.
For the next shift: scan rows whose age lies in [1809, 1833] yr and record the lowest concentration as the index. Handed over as 1.885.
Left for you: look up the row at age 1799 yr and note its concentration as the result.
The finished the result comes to 2.182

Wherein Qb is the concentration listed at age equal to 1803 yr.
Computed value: 1.929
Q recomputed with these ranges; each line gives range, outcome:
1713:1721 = 1.888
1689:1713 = 2.363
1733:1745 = 1.905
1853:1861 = 1.242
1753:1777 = 2.034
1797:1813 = 2.182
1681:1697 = 2.321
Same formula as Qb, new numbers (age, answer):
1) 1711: 1.919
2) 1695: 2.321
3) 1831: 2.06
